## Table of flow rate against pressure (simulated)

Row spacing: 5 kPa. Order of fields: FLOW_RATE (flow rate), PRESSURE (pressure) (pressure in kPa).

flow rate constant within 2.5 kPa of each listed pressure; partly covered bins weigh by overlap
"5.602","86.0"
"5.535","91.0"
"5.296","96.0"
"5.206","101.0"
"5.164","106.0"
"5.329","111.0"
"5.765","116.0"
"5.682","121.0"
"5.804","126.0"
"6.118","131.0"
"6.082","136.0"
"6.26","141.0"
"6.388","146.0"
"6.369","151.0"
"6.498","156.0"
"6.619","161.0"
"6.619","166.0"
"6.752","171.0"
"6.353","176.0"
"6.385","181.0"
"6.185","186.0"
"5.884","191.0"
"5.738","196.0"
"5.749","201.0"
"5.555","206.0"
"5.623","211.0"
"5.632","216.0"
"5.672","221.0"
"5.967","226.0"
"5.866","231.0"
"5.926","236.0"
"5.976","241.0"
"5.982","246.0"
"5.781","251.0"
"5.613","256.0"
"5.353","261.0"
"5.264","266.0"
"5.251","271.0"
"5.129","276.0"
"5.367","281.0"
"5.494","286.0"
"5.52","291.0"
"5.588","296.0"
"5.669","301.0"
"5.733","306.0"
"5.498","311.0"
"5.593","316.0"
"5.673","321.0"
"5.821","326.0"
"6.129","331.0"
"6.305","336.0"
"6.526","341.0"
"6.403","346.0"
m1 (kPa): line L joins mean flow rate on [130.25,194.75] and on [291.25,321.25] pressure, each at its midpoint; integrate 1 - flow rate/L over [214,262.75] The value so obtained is 1.4 kPa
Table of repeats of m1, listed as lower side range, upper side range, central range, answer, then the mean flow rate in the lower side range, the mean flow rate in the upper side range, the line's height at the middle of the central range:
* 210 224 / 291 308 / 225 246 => -1.06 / 5.66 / 5.64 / 5.65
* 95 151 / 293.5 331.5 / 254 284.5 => 2.03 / 5.78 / 5.69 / 5.71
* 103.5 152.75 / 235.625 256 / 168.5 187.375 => -1.76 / 5.89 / 5.88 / 5.88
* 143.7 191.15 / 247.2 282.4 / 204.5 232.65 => 0.83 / 6.43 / 5.42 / 5.9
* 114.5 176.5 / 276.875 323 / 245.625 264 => 0.40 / 6.26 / 5.55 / 5.76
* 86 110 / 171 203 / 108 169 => -4.64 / 5.33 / 6.11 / 5.69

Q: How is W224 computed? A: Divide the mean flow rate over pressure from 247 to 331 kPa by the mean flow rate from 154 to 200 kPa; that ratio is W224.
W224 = 0.9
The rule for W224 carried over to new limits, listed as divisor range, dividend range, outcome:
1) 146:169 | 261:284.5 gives 0.81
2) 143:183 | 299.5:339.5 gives 0.90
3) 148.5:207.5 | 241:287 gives 0.88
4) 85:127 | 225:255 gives 1.08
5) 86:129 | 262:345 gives 1.03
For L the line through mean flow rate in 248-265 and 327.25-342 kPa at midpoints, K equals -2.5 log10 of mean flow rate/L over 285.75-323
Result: 0.07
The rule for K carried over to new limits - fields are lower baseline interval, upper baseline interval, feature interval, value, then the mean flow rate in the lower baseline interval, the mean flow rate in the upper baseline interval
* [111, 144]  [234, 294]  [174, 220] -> -0.030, 5.91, 5.55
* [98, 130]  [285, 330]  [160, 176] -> -0.191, 5.52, 5.64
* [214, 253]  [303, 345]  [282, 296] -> 0.074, 5.85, 5.92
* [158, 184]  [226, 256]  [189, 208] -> 0.100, 6.54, 5.89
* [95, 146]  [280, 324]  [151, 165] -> -0.150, 5.72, 5.58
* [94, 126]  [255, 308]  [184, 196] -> -0.100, 5.44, 5.45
